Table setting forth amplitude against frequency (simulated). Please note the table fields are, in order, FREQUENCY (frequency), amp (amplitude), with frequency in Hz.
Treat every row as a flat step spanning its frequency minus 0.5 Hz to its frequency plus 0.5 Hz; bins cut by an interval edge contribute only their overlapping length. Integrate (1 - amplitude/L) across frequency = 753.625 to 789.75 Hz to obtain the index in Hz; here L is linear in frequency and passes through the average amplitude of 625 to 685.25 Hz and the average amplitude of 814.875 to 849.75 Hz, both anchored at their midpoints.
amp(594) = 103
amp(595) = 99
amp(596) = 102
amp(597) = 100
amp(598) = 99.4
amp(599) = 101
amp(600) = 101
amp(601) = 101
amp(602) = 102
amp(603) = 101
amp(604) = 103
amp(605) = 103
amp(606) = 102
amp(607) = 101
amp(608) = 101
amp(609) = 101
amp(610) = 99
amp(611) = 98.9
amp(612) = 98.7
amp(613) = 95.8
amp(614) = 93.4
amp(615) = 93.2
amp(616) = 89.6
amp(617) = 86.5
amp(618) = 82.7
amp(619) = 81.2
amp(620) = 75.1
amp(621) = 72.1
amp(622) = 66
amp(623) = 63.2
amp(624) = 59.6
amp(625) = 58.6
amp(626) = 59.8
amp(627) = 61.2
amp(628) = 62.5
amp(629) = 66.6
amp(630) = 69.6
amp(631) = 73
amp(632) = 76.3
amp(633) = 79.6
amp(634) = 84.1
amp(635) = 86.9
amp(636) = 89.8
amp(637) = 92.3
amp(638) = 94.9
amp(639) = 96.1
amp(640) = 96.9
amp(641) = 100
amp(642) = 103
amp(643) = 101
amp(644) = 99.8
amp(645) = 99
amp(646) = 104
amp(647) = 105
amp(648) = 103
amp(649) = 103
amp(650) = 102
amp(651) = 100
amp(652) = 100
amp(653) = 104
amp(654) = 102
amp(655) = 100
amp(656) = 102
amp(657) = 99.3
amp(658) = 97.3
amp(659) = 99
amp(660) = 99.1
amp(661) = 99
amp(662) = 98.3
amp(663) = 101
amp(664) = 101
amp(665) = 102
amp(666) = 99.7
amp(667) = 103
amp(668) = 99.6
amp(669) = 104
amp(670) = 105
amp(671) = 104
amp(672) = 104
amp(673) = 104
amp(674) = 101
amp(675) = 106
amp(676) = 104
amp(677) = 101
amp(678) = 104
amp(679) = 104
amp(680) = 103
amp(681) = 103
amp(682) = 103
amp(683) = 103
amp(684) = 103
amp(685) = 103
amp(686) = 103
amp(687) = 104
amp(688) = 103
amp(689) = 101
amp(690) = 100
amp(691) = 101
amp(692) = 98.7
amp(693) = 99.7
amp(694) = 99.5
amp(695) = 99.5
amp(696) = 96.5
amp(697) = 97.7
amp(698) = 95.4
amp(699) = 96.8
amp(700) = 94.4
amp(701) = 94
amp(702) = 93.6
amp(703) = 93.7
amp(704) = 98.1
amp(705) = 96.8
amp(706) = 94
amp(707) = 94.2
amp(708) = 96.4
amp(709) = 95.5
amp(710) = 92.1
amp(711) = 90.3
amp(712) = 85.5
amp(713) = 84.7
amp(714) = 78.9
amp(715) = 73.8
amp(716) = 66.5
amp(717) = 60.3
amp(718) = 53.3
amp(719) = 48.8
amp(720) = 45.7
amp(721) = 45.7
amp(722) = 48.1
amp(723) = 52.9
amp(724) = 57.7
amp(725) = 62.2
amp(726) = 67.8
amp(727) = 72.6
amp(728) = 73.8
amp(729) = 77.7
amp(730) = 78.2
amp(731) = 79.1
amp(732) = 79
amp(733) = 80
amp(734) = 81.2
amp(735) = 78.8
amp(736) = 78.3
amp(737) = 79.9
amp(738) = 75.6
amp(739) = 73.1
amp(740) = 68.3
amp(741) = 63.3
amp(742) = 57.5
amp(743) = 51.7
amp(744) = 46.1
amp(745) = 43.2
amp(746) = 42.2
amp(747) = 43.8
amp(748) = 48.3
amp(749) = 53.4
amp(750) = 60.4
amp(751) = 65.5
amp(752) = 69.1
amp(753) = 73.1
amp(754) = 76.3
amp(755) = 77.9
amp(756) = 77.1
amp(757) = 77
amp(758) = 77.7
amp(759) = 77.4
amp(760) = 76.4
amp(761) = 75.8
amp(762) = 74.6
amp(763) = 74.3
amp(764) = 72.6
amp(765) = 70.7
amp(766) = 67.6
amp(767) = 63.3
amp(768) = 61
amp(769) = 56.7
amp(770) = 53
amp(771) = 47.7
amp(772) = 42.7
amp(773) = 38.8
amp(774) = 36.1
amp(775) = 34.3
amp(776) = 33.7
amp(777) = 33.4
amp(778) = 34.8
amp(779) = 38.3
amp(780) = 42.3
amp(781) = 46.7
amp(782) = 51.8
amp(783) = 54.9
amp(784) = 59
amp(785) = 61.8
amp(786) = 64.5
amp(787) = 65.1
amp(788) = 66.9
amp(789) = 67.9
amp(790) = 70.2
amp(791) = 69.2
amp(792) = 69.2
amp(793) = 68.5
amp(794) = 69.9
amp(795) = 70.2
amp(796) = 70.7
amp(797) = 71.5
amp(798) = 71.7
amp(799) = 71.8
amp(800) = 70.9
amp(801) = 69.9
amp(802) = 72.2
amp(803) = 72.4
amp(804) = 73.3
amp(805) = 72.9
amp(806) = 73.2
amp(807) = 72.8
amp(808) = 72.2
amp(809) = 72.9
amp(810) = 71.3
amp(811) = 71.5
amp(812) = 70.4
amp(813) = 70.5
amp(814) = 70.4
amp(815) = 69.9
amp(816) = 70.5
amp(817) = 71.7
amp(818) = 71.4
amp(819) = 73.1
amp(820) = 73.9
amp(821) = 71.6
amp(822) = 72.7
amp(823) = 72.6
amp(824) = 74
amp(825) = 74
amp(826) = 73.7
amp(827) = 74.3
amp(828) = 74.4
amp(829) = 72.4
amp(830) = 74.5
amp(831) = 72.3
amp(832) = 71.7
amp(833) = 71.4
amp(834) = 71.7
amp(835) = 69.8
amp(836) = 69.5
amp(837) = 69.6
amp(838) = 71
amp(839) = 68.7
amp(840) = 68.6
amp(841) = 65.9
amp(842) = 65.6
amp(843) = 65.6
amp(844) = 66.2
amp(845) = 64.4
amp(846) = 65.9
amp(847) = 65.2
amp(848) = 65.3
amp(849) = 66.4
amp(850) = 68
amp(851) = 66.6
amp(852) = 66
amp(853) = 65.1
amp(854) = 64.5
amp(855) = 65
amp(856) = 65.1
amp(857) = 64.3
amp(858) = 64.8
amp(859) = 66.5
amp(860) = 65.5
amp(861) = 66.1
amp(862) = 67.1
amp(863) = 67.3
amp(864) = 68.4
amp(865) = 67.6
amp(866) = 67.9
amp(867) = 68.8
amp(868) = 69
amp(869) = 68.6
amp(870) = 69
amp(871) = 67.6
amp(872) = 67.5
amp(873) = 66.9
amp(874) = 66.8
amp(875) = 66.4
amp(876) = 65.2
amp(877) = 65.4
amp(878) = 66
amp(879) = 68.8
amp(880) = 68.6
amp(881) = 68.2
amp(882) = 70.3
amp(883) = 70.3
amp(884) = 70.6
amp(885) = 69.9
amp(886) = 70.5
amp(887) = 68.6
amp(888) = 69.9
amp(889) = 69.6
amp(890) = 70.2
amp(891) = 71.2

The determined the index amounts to 9.1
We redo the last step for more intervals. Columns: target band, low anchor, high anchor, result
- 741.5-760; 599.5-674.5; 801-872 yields 3.9 Hz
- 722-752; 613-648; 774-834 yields 3.3 Hz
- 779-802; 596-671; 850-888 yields 3.5 Hz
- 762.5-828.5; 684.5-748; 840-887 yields 7.4 Hz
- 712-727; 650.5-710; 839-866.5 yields 5.0 Hz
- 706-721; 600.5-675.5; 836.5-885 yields 1.5 Hz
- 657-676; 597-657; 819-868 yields -3.2 Hz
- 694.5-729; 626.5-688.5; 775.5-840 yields 2.9 Hz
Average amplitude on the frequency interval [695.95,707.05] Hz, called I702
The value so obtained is 95.4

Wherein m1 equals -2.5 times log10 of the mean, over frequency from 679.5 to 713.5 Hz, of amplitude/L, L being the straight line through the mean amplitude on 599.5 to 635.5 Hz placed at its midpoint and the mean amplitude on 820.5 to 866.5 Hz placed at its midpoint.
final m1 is -0.23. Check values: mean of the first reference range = 84.7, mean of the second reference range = 68.6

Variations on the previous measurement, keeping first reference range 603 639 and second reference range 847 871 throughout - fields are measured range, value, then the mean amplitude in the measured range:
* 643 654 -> -0.238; 102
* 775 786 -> 0.490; 46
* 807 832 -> -0.044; 72.3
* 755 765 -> -0.028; 75.7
